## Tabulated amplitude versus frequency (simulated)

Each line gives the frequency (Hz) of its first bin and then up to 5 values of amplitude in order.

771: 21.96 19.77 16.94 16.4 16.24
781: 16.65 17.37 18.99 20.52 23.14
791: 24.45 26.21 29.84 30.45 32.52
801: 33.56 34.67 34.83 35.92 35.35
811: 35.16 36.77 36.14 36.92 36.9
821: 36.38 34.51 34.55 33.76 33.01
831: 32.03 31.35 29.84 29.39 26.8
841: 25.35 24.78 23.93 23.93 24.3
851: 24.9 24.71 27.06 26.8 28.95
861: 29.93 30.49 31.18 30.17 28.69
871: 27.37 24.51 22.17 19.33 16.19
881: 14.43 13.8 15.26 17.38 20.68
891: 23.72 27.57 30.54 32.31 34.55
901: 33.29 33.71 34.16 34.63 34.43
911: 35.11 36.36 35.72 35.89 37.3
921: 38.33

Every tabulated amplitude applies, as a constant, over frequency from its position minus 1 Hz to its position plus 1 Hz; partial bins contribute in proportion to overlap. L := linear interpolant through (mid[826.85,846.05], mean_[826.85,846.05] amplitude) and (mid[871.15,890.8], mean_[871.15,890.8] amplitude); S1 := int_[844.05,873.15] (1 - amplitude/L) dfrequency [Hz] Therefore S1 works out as -4.5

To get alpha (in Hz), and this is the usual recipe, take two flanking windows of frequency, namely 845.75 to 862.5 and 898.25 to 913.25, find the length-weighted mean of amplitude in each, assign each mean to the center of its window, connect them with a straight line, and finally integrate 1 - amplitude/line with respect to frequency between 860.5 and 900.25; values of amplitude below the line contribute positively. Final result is 7.65 Hz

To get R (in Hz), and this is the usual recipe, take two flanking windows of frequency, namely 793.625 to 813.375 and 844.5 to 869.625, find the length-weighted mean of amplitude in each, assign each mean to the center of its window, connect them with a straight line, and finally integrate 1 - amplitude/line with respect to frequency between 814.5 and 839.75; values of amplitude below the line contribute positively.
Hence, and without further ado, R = -1.85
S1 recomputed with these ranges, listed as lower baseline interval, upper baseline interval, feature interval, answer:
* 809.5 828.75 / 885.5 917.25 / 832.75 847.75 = 3.3 Hz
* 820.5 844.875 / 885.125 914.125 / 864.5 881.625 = 3.7 Hz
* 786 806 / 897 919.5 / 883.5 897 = 4.4 Hz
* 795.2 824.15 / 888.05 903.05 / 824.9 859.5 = 5.2 Hz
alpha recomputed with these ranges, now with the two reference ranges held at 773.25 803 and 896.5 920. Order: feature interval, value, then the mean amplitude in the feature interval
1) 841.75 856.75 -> 2.22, 24.9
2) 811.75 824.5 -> -4.83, 36.2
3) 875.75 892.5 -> 7.52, 18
